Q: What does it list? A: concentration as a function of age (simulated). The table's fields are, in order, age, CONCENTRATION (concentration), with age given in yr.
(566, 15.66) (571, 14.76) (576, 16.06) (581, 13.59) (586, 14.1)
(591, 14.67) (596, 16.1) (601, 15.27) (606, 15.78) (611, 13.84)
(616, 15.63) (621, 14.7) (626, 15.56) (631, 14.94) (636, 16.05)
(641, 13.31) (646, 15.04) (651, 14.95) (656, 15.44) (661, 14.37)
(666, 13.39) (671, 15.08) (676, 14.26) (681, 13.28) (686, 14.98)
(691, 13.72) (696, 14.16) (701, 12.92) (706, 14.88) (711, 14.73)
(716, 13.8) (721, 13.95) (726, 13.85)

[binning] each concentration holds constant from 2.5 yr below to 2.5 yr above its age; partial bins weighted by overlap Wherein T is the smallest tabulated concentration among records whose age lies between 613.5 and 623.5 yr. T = 14.7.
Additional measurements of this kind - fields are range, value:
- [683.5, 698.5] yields 13.72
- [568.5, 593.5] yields 13.59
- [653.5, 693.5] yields 13.28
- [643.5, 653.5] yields 14.95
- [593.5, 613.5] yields 13.84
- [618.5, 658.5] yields 13.31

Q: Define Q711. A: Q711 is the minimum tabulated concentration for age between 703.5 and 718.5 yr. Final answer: 13.8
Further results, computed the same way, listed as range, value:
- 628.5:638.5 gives 14.94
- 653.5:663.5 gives 14.37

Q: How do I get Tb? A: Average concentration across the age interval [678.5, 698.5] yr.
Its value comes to 14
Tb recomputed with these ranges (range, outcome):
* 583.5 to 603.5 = 15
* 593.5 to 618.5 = 15.3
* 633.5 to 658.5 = 15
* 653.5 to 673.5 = 14.6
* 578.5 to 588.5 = 13.8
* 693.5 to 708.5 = 14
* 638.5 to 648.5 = 14.2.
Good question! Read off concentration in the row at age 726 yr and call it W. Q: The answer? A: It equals 13.85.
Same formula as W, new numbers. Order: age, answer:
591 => 14.67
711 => 14.73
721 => 13.95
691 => 13.72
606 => 15.78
